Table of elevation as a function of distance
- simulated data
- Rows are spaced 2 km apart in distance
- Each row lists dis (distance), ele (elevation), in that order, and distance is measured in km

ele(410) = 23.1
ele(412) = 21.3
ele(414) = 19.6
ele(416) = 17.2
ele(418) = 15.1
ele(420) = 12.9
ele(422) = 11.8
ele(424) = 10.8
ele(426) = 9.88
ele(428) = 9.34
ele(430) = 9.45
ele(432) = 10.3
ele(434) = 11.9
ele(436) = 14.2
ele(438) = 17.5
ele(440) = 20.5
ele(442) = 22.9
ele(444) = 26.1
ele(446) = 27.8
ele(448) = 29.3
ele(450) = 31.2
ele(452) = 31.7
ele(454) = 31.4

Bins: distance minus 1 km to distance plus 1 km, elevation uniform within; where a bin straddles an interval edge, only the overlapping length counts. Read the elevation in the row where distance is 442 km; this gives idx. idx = 22.9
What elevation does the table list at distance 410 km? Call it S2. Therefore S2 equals 23.1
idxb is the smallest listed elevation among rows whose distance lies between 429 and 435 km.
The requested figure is 9.45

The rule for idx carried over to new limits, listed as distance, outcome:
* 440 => 20.5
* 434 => 11.9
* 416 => 17.2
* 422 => 11.8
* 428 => 9.34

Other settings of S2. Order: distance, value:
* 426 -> 9.88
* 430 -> 9.45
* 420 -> 12.9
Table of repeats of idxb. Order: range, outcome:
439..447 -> 20.5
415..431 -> 9.34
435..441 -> 14.2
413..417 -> 17.2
